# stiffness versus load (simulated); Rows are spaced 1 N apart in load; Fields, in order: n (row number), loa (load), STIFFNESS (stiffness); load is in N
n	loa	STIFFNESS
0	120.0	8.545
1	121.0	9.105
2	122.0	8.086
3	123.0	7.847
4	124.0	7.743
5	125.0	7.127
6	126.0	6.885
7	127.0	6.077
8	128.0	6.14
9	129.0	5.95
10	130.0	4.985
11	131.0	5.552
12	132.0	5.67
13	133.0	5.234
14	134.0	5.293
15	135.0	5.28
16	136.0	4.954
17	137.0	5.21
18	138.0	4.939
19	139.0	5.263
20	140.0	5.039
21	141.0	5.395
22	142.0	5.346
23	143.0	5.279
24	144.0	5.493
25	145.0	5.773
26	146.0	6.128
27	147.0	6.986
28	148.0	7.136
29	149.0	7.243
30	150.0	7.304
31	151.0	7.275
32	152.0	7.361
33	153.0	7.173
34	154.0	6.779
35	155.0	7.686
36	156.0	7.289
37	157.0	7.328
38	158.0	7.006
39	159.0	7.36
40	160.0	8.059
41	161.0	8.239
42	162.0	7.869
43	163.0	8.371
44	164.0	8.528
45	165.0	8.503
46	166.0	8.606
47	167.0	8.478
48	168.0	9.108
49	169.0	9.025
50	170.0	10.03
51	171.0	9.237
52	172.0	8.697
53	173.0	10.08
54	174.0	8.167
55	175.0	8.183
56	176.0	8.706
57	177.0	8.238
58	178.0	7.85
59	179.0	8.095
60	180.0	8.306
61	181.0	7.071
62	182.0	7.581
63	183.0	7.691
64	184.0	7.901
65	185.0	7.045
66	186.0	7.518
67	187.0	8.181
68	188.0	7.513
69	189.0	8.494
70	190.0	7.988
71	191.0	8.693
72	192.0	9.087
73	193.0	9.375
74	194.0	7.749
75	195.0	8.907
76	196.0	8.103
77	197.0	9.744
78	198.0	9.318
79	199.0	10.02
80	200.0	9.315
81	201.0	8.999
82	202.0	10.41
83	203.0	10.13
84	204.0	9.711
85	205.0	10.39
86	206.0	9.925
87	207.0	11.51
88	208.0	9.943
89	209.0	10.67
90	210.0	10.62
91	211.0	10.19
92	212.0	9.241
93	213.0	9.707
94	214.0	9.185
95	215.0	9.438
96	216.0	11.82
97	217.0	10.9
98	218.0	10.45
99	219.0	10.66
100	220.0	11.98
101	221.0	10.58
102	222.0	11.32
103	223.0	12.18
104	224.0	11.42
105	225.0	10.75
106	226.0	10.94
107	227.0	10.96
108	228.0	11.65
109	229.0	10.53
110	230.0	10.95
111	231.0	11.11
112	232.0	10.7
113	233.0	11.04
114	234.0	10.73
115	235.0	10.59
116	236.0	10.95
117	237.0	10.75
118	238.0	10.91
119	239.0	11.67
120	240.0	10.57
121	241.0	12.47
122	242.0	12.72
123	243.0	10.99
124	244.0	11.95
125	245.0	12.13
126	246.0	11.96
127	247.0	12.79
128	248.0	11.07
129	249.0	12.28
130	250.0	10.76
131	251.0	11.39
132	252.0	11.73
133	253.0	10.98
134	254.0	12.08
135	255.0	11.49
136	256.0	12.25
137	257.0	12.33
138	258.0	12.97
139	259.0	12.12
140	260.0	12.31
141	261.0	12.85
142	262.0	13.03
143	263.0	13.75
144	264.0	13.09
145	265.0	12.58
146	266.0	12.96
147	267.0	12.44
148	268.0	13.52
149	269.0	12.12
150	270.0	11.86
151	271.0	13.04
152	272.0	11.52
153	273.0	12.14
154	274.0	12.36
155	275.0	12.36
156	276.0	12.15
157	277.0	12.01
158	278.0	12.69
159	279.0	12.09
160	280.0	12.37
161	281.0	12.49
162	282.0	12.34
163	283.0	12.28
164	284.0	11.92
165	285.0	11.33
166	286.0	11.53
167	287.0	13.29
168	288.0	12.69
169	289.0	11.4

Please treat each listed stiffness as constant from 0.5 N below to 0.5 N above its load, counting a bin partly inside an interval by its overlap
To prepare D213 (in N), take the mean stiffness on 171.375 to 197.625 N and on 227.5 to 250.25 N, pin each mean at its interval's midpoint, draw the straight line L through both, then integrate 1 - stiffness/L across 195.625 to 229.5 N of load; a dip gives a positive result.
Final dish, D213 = -1.7 N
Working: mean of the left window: 8.28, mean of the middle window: 10.4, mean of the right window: 11.4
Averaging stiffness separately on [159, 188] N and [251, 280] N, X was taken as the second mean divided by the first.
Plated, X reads 1.5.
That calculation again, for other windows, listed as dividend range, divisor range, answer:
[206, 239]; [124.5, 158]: 1.75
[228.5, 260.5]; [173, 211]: 1.30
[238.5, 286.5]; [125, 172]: 1.78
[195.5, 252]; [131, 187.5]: 1.48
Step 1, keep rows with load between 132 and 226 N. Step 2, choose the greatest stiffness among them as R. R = 12.18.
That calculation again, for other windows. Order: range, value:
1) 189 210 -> 11.51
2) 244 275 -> 13.75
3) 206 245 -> 12.72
